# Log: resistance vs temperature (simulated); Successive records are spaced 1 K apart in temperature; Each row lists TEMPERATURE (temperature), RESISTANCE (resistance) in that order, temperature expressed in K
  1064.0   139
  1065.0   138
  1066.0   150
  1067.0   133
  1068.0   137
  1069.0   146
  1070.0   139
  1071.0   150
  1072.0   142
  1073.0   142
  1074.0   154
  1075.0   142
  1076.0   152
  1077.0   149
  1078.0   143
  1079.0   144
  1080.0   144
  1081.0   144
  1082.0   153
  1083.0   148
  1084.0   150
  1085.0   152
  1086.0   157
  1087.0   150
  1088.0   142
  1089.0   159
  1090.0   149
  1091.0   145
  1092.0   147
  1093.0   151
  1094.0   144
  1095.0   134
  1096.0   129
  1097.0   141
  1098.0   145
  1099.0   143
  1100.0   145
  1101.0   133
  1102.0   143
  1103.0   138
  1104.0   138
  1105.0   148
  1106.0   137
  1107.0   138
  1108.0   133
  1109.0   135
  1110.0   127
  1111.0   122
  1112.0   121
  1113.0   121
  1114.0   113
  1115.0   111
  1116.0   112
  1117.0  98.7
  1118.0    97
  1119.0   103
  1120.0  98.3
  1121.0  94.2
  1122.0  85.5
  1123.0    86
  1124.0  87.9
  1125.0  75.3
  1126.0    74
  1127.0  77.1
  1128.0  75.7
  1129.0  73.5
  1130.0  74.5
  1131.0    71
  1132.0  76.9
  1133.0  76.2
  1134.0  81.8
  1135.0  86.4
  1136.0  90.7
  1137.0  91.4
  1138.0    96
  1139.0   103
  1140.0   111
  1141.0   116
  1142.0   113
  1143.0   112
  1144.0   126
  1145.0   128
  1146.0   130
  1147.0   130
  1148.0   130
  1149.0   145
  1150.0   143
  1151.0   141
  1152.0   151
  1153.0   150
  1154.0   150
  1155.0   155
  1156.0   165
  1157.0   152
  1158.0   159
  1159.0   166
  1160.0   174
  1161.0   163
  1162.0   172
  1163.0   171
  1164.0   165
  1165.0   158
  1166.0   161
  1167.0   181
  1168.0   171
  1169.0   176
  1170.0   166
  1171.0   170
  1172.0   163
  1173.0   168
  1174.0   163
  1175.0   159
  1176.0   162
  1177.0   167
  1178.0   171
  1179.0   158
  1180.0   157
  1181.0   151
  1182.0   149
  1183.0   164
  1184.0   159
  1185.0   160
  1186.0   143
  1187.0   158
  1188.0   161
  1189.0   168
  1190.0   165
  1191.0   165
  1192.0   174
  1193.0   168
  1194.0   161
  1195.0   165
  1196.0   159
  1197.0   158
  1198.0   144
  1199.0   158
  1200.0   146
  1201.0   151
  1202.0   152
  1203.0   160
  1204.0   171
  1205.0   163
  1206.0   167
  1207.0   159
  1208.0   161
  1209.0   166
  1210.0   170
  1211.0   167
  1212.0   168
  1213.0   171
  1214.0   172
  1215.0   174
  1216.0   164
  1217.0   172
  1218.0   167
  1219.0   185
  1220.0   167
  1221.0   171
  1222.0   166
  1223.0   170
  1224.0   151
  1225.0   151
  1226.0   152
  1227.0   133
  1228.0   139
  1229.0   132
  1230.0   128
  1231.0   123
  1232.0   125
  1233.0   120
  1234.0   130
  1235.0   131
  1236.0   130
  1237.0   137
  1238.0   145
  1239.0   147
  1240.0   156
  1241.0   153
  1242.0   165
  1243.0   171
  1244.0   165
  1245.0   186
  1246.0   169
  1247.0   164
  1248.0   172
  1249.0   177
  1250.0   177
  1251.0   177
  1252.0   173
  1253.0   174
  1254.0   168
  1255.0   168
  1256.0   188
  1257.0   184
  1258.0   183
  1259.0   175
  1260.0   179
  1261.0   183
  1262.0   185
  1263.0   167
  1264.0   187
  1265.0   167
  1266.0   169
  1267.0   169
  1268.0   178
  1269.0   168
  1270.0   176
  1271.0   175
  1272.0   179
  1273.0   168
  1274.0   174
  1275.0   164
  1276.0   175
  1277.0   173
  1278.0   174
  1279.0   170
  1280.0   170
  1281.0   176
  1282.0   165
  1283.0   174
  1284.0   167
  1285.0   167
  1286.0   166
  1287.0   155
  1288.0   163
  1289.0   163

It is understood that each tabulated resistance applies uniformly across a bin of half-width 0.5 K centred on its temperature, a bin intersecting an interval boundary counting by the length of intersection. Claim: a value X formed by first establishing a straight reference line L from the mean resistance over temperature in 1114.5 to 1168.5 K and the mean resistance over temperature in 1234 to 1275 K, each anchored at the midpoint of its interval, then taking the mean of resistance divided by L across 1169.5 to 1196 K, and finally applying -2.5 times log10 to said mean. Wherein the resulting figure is -0.177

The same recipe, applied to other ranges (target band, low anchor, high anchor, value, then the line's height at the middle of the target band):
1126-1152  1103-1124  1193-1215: 0.24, 129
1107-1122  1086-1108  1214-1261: 0.27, 145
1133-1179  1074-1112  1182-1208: 0.07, 153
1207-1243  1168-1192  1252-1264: 0.12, 171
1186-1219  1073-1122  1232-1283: -0.05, 156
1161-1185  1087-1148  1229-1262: -0.22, 135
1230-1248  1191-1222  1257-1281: 0.15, 170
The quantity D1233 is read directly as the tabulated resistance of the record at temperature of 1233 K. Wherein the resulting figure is 120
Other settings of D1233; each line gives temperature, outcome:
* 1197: 158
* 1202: 152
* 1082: 153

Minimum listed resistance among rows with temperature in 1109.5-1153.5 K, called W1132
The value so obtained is 71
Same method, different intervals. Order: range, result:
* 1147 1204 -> 130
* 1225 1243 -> 120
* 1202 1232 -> 123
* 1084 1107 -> 129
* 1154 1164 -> 150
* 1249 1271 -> 167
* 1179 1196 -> 143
